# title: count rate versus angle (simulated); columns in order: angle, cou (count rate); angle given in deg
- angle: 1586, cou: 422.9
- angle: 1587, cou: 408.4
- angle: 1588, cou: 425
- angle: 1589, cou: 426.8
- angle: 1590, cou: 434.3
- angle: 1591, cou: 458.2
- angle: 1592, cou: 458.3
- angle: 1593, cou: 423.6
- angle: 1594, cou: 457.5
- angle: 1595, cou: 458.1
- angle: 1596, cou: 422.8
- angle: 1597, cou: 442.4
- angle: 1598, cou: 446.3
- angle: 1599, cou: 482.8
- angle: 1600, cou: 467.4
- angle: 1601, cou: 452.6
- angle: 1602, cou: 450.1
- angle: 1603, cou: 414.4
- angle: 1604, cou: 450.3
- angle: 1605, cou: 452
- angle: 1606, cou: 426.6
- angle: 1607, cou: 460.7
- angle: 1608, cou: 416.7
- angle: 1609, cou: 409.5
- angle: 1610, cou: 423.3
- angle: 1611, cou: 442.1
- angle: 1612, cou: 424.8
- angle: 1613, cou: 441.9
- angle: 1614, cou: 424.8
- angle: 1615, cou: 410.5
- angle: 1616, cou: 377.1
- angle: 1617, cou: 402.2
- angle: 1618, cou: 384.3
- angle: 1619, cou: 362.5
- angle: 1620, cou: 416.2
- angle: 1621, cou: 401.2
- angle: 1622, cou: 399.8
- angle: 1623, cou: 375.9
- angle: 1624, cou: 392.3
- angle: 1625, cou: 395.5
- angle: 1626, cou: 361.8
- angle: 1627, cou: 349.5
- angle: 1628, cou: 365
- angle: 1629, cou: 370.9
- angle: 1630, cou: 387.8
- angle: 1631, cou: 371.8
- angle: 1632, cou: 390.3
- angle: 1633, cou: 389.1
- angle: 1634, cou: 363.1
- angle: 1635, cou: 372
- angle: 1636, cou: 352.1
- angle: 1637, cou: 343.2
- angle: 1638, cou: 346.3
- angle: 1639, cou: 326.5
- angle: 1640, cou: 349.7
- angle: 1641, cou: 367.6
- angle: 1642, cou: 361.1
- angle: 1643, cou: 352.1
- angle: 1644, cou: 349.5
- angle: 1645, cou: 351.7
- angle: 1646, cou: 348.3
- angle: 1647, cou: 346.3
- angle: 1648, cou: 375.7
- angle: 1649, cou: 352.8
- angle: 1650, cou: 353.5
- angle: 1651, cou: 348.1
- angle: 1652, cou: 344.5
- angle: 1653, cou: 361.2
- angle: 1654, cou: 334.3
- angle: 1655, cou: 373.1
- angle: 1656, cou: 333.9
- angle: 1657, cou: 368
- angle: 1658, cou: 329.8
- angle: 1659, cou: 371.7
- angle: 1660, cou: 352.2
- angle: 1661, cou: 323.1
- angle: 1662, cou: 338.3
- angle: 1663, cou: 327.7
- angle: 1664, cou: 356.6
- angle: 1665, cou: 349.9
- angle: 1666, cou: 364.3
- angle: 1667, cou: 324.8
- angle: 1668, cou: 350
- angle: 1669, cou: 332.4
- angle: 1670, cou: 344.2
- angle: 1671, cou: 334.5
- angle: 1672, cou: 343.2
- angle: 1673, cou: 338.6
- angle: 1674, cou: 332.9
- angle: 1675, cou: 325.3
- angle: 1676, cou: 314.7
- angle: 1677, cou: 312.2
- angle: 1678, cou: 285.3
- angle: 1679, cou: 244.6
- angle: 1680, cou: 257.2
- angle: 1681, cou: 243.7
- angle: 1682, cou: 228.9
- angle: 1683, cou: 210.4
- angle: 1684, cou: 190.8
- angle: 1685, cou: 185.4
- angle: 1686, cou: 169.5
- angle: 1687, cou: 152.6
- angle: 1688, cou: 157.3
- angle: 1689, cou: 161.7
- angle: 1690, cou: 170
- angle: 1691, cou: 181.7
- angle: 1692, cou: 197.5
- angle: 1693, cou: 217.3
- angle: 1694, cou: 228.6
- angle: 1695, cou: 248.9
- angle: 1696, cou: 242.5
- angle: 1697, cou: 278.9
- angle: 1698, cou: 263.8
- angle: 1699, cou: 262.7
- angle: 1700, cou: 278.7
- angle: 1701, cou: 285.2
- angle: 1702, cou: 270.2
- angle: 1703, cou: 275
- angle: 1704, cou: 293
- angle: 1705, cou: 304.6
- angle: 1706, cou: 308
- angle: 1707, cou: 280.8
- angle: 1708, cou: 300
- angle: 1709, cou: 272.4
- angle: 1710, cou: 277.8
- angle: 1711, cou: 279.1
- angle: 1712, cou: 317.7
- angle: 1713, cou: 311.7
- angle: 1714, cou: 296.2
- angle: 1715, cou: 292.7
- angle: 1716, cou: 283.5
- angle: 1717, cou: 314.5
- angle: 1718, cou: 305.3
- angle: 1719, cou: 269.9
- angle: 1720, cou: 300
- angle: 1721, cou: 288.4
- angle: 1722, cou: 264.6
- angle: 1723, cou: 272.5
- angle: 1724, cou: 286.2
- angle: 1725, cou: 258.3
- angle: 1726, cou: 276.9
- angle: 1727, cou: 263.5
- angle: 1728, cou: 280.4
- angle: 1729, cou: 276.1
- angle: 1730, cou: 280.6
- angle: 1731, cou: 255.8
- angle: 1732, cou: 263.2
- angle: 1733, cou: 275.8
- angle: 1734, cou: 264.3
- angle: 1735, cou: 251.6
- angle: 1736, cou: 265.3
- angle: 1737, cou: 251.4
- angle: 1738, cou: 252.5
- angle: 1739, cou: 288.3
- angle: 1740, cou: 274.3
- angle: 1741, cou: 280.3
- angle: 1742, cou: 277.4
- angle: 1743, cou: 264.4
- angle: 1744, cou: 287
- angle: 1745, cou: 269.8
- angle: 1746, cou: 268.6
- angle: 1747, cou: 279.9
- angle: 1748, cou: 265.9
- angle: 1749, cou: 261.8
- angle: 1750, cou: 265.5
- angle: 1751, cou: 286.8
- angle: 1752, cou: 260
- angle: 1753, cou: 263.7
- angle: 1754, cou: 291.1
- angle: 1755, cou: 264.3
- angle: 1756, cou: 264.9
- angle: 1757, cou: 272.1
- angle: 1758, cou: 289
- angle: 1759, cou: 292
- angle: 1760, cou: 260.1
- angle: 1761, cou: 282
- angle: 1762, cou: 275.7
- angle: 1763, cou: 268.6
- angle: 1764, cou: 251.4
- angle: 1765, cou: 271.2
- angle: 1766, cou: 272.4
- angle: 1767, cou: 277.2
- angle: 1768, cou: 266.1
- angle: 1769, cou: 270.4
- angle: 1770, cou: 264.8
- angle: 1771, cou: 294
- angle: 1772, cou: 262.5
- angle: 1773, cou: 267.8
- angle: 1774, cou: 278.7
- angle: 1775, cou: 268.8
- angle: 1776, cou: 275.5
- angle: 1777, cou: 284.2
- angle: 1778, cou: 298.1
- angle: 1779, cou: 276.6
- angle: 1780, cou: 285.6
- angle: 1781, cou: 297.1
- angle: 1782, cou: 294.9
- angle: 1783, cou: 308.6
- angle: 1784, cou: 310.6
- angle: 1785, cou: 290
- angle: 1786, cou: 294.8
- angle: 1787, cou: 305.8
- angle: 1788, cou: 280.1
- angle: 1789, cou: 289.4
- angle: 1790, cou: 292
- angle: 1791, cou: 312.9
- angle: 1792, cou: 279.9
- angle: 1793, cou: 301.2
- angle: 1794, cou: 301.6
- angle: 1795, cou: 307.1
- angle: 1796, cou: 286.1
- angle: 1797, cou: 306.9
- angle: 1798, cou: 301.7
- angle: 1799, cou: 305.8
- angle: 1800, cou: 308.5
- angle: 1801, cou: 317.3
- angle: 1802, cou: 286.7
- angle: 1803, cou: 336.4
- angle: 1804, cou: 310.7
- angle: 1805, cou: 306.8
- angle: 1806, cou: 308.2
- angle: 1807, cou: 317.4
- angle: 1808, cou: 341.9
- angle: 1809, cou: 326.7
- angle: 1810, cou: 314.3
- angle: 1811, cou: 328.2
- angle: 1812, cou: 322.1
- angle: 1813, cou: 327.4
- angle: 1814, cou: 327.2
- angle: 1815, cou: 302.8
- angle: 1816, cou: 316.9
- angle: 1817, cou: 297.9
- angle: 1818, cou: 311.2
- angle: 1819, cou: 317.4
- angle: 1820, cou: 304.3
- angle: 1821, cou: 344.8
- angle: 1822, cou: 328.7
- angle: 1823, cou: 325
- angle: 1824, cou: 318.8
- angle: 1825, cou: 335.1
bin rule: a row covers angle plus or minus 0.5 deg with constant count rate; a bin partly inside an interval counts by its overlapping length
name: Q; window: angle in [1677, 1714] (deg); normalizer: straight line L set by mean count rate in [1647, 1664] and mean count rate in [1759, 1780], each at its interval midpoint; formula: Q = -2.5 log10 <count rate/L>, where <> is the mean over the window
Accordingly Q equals 0.29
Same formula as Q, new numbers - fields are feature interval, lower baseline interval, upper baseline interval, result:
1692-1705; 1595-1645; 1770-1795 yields 0.304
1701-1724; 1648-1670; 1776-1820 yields 0.146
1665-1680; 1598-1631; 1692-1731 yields 0.029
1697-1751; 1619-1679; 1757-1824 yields 0.163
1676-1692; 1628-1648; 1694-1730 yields 0.416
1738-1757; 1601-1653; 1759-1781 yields 0.076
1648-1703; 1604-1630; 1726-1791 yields 0.219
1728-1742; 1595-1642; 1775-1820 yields 0.251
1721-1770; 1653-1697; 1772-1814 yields 0.089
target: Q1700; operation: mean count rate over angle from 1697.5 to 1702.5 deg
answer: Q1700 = 272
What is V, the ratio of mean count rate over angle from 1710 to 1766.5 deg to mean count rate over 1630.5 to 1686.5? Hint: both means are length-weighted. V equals 0.84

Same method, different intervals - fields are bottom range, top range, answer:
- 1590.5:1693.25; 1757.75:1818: 0.83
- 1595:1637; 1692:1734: 0.68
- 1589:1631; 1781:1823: 0.74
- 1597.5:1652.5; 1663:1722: 0.70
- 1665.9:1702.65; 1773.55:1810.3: 1.16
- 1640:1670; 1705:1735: 0.81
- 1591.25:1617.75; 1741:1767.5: 0.63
